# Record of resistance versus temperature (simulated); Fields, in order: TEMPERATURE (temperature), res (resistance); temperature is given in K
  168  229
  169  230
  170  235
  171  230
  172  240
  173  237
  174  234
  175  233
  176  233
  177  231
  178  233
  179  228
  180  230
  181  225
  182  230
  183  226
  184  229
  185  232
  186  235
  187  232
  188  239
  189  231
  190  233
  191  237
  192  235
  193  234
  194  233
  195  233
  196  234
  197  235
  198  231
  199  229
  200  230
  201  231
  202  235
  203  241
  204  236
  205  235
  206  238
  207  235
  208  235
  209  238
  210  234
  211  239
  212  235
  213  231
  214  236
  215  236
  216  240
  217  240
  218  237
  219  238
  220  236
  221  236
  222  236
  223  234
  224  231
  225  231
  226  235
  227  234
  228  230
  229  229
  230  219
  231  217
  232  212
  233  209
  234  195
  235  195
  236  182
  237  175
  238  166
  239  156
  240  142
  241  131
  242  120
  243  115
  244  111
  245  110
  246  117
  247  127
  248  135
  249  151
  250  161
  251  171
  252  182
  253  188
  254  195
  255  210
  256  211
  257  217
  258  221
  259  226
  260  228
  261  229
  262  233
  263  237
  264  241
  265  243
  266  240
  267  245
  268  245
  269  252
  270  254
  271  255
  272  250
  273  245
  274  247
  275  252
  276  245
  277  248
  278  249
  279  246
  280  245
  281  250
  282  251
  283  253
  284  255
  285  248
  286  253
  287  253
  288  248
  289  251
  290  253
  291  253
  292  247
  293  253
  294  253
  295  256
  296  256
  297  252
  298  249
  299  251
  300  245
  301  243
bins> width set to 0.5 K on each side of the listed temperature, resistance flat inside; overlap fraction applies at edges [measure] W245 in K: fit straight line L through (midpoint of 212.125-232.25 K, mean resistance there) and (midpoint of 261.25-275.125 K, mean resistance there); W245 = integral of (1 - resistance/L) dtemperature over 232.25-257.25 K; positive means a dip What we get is 7.9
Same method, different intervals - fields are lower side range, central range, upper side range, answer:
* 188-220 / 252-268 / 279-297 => 1.46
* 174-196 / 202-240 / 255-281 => 2.01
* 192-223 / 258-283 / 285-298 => 0.42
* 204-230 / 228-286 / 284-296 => 8.87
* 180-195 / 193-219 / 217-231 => -0.31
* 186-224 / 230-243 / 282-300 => 3.59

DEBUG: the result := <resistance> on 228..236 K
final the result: 210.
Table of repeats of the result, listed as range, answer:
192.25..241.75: 222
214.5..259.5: 193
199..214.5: 235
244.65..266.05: 194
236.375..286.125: 207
